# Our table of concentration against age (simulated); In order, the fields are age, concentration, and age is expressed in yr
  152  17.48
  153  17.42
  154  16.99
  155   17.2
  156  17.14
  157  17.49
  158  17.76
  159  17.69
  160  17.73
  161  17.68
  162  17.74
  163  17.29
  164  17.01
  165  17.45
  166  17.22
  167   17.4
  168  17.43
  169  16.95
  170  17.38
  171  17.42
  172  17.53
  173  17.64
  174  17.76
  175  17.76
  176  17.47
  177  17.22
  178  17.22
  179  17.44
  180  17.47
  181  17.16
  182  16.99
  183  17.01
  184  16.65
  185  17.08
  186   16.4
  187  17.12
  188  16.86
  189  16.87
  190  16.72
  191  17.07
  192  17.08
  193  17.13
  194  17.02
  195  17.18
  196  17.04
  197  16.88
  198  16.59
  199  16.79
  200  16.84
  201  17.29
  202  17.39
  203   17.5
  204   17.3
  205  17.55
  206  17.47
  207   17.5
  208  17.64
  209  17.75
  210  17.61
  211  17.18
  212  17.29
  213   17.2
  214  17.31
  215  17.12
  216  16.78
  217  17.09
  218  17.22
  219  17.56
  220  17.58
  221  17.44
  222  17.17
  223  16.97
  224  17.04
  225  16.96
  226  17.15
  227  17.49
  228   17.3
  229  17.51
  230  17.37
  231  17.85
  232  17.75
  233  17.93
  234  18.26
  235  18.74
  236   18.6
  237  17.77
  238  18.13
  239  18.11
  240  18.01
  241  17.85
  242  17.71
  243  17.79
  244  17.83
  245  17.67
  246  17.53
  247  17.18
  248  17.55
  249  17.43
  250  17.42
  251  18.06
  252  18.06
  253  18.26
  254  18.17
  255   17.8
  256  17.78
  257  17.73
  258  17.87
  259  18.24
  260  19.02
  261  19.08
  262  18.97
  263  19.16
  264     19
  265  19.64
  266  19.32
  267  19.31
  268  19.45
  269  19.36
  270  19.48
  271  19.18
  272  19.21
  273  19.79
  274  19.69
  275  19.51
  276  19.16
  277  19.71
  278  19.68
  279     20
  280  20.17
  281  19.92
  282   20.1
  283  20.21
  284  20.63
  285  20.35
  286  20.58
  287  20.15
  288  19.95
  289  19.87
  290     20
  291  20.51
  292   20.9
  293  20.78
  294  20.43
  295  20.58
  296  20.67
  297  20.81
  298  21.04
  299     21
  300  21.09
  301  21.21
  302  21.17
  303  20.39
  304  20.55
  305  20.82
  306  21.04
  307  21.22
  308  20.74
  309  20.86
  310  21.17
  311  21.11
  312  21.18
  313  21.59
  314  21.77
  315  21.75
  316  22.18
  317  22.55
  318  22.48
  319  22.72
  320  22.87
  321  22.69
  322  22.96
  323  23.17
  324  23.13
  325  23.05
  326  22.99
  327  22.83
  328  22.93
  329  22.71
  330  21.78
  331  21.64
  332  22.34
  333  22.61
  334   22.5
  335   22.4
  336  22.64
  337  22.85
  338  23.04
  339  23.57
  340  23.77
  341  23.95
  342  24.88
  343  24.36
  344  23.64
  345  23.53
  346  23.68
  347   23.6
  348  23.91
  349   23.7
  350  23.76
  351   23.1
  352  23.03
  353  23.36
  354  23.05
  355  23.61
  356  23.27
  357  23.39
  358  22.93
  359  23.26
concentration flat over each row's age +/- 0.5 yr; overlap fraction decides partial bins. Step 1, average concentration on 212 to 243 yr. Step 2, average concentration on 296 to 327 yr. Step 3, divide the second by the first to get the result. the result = 1.24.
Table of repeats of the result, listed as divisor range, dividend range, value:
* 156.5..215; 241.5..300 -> 1.12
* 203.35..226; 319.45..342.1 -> 1.32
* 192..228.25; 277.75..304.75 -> 1.19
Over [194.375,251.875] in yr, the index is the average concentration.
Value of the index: 17.5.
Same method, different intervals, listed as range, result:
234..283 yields 18.7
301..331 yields 21.9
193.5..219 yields 17.2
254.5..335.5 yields 20.7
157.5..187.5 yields 17.3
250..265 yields 18.4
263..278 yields 19.4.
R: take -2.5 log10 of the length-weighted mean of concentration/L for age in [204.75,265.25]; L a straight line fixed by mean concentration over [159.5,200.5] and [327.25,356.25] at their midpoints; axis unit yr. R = 0.09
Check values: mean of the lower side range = 17.2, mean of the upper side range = 23.2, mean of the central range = 17.8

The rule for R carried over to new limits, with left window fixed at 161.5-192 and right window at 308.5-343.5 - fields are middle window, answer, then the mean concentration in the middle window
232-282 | 0.09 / 18.6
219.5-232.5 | 0.10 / 17.4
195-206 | 0.06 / 17.1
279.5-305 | 0.04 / 20.5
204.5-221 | 0.07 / 17.4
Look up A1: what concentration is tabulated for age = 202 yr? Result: 17.39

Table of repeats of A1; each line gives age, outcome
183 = 17.01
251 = 18.06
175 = 17.76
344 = 23.64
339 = 23.57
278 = 19.68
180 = 17.47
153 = 17.42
